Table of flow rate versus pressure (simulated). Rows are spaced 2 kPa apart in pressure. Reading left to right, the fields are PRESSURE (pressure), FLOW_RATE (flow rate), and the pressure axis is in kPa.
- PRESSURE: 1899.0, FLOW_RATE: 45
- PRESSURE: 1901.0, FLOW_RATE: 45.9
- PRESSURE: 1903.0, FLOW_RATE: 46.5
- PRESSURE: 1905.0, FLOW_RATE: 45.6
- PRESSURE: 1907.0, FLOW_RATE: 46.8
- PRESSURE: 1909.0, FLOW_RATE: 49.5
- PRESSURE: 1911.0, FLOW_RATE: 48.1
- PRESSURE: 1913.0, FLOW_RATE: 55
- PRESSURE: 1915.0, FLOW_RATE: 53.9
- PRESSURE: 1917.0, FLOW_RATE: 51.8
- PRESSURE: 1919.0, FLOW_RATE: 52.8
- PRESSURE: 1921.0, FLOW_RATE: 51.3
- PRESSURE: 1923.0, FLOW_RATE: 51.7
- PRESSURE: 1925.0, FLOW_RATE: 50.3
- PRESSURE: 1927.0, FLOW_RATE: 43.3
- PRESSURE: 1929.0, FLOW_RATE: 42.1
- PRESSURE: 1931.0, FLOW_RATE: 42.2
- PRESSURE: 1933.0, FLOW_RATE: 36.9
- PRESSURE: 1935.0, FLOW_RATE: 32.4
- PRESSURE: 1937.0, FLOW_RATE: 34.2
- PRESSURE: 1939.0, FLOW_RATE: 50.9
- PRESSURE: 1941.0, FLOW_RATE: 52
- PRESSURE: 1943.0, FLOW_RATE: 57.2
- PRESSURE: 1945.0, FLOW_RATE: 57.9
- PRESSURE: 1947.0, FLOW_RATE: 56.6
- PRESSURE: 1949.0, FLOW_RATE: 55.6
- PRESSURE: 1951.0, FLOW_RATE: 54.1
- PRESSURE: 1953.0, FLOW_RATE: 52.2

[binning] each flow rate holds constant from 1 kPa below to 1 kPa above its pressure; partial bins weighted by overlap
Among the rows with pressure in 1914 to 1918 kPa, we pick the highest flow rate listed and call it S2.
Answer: 53.9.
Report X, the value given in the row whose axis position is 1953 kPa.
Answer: 52.2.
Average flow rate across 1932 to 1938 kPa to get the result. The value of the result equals 34.5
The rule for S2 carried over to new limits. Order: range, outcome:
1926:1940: 50.9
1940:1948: 57.9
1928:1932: 42.2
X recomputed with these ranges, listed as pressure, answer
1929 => 42.1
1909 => 49.5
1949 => 55.6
